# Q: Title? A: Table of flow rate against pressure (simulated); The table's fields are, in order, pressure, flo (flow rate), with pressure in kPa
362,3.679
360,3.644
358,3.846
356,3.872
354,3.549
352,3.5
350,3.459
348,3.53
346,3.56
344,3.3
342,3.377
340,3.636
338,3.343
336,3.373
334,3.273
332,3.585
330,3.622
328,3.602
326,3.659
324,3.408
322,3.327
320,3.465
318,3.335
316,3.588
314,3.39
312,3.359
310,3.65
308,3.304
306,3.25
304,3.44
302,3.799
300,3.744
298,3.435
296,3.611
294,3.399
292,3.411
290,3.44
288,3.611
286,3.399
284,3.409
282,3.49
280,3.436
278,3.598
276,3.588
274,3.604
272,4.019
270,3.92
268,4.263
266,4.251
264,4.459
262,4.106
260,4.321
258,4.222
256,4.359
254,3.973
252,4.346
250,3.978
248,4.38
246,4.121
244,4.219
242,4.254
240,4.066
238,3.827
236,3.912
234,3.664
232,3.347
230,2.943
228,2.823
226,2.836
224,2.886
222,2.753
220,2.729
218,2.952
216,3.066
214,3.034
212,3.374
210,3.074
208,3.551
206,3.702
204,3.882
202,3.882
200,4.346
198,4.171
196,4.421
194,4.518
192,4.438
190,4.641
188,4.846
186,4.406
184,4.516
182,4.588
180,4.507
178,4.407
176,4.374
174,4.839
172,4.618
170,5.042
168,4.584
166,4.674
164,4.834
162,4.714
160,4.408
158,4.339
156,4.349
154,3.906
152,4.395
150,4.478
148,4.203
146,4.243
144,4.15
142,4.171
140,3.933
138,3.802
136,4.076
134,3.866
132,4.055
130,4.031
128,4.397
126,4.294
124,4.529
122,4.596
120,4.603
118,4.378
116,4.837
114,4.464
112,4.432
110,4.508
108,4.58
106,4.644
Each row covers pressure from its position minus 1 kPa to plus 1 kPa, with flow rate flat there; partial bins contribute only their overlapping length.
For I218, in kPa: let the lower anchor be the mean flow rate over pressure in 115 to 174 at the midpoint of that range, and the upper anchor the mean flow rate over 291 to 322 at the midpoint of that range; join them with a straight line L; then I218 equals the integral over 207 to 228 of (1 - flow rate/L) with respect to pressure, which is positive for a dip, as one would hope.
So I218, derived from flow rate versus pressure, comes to 5.0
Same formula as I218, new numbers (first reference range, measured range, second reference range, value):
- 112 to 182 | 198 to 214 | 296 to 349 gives 1.6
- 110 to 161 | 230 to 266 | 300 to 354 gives -2.5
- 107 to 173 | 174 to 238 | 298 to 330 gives 4.3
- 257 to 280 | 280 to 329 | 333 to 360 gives 3.9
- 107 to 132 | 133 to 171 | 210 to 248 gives -1.8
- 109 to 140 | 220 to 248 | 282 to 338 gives 2.2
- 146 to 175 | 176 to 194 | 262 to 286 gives -0.7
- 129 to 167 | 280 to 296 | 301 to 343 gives 0.7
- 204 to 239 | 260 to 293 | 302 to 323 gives -4.2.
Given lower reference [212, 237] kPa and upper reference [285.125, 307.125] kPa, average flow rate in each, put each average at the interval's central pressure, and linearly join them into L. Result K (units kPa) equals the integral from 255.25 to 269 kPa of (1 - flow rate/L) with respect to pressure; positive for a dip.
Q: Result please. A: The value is -4.1 kPa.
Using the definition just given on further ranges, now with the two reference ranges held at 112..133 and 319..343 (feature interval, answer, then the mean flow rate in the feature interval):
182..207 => -1.41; 4.33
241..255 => -1.21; 4.18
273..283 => 0.46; 3.54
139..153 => 0.28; 4.22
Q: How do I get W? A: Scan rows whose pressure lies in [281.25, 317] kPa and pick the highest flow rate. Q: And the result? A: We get 3.799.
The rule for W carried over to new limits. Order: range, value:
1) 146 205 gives 5.042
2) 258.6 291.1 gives 4.459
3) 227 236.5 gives 3.912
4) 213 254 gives 4.38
